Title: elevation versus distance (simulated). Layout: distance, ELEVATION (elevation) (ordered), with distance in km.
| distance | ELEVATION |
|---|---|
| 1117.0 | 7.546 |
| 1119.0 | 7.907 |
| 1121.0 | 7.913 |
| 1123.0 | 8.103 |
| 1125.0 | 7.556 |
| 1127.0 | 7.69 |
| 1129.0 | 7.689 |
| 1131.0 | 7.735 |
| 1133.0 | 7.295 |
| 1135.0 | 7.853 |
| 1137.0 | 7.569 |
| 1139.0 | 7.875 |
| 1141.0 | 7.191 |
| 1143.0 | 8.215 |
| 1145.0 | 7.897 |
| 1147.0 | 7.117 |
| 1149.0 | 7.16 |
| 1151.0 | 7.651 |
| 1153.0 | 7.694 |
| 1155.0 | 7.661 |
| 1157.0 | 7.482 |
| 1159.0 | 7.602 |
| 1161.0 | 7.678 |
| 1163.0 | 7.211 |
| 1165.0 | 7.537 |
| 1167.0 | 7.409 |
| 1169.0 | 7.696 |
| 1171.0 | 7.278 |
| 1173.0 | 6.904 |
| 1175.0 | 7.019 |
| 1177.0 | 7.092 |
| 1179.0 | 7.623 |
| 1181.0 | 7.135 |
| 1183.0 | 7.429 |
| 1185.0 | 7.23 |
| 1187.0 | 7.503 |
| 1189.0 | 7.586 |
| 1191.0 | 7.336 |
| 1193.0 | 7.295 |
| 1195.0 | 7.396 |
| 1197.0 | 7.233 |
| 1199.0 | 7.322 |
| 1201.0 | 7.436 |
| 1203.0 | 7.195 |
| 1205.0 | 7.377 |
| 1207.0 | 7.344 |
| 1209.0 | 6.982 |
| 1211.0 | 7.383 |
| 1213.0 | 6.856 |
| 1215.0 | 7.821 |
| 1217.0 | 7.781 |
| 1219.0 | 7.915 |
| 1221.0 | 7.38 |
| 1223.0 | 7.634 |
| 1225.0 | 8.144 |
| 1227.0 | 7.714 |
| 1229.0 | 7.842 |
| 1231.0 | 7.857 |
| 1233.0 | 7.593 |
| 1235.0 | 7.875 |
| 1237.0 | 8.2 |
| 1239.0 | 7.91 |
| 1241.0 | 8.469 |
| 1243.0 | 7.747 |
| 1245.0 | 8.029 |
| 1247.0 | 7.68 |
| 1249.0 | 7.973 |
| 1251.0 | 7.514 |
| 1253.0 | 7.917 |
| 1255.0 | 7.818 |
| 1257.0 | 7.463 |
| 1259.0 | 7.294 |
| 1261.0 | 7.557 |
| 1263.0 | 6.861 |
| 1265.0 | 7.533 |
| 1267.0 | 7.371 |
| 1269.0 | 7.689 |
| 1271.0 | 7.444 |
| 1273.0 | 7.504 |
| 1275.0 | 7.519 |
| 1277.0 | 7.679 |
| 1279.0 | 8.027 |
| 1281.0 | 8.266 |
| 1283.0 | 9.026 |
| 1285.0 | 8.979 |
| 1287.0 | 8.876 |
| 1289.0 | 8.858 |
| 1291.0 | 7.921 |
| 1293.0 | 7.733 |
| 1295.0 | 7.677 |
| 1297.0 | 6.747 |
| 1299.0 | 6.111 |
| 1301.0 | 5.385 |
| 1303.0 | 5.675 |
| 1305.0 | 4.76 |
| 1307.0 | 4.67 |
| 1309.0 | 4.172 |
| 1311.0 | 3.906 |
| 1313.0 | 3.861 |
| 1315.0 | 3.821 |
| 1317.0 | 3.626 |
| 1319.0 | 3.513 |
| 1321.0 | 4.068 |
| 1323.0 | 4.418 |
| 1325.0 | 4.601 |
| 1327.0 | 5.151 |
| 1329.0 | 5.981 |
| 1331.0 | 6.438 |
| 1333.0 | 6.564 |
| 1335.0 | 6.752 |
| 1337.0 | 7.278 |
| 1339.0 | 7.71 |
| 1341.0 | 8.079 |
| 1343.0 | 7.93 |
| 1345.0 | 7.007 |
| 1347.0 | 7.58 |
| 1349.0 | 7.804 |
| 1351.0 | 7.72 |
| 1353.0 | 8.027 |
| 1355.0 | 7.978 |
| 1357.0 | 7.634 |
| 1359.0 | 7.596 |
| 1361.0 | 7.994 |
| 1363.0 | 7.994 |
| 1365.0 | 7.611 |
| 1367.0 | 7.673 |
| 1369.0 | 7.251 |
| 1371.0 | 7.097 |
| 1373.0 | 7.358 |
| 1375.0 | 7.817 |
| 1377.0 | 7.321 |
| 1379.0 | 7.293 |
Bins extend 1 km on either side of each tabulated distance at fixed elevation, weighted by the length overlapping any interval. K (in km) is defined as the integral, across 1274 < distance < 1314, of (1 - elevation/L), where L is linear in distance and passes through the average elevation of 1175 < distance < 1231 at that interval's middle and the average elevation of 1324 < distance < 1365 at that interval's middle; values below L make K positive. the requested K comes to 2.7 km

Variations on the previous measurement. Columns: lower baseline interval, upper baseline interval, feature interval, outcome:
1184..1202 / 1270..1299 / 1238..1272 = 0.44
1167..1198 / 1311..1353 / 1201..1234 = -2.55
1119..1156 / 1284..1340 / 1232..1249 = -3.38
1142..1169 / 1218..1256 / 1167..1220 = 2.39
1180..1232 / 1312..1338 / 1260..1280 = -4.33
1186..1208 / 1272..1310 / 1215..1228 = -0.82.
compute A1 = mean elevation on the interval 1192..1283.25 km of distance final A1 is 7.64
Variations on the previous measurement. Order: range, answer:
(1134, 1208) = 7.44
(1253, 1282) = 7.59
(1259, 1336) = 6.4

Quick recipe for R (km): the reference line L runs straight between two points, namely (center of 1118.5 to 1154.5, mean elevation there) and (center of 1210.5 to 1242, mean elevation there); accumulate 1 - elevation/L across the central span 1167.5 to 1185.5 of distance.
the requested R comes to 1.04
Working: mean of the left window 7.67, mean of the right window 7.78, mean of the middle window 7.27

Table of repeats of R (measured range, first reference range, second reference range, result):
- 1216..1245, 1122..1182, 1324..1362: -2.0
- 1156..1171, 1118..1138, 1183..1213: 0.0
